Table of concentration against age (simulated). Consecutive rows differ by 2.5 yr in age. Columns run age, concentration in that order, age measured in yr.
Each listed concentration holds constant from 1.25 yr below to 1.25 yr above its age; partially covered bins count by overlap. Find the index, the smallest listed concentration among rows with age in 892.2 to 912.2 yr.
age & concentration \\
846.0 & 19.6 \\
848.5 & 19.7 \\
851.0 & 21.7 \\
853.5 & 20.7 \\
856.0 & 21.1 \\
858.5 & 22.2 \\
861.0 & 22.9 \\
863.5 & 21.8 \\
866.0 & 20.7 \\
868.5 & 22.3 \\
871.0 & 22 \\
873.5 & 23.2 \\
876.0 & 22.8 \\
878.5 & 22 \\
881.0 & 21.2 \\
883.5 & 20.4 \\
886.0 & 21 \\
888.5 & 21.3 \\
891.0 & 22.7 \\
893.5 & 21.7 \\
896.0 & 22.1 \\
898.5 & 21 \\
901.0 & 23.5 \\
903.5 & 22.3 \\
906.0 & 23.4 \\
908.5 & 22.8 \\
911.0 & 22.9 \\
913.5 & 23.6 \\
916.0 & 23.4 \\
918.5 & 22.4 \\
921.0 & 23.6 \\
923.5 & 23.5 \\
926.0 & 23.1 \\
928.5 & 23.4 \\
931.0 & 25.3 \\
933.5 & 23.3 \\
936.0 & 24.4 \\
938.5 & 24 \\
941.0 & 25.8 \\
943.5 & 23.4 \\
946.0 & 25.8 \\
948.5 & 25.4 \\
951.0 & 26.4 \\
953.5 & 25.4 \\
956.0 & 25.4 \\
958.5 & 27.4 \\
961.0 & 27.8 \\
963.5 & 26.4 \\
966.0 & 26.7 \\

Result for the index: 21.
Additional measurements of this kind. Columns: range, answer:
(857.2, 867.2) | 20.7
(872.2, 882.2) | 21.2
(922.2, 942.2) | 23.1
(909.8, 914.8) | 22.9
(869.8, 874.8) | 22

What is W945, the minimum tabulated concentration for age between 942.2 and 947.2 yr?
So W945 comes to 23.4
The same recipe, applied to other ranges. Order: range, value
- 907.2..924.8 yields 22.4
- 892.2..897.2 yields 21.7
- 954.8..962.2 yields 25.4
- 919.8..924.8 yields 23.5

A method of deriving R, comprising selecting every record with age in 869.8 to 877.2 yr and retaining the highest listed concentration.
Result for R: 23.2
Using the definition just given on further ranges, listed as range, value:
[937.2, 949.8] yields 25.8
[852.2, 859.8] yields 22.2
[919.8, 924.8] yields 23.6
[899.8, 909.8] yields 23.5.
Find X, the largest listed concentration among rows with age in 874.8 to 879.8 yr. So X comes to 22.8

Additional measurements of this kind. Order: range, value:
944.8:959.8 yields 27.4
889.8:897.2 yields 22.7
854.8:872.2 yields 22.9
